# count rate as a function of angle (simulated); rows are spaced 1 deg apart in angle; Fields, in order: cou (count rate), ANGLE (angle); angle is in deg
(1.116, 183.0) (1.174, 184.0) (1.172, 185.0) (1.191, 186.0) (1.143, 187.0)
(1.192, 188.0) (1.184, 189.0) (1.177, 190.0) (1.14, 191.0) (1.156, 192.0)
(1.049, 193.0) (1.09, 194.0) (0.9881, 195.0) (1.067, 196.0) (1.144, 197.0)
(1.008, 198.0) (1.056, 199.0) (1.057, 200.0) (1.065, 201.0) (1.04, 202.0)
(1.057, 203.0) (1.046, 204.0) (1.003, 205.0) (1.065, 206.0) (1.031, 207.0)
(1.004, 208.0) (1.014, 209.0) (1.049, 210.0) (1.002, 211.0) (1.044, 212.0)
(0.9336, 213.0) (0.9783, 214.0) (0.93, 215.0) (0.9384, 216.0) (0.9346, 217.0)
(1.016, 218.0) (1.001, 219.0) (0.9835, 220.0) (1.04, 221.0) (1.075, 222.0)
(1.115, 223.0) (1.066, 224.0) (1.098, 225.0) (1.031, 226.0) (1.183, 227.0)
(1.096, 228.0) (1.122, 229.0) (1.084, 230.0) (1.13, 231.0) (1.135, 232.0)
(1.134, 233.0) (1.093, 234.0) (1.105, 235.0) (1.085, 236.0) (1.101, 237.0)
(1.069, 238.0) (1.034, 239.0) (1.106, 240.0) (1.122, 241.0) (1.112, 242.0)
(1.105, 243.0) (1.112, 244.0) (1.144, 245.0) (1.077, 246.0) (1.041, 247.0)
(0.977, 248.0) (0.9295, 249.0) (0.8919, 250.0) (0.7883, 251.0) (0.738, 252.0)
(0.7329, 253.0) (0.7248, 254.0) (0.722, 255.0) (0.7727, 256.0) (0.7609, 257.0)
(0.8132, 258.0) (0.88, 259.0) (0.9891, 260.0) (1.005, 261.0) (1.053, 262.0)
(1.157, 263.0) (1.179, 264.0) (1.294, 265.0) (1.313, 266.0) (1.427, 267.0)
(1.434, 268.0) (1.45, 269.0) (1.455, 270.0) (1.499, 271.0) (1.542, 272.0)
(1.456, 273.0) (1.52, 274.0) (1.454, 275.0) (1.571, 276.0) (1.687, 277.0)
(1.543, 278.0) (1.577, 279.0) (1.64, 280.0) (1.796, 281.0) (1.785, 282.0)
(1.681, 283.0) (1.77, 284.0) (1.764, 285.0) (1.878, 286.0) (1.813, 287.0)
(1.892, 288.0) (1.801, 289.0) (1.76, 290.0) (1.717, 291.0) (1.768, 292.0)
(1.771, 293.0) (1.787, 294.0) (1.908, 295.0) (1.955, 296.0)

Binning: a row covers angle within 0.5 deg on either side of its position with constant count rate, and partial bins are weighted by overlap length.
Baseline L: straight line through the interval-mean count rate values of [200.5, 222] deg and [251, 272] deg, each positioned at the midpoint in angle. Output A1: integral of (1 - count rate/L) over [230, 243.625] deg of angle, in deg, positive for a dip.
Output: -0.8 deg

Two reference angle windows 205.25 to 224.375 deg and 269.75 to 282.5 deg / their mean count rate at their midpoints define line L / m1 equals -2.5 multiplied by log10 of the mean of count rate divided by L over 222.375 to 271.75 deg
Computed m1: 0.21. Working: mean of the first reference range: 1.01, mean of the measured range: 1.07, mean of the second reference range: 1.58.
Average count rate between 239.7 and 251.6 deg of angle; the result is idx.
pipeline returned 1.03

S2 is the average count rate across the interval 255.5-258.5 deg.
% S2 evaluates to 0.782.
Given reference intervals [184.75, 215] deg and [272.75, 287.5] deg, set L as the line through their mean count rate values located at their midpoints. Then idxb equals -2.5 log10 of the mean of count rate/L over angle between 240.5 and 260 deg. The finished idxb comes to 0.48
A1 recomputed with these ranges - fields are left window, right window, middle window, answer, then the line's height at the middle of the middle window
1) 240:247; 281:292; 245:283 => 6.26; 1.43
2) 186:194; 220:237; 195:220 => 2.35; 1.12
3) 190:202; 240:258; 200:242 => -2.03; 1.01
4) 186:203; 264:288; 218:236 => 2.85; 1.29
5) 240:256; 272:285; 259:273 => 0.75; 1.35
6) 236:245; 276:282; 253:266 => 4.04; 1.37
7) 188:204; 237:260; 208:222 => 0.57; 1.04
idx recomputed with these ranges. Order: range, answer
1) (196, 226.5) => 1.03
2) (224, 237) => 1.11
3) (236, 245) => 1.1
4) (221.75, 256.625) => 1.02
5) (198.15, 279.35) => 1.1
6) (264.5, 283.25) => 1.53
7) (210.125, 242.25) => 1.06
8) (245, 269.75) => 1.01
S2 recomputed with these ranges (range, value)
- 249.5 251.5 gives 0.84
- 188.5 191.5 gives 1.17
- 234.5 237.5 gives 1.1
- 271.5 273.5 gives 1.5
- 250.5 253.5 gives 0.753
